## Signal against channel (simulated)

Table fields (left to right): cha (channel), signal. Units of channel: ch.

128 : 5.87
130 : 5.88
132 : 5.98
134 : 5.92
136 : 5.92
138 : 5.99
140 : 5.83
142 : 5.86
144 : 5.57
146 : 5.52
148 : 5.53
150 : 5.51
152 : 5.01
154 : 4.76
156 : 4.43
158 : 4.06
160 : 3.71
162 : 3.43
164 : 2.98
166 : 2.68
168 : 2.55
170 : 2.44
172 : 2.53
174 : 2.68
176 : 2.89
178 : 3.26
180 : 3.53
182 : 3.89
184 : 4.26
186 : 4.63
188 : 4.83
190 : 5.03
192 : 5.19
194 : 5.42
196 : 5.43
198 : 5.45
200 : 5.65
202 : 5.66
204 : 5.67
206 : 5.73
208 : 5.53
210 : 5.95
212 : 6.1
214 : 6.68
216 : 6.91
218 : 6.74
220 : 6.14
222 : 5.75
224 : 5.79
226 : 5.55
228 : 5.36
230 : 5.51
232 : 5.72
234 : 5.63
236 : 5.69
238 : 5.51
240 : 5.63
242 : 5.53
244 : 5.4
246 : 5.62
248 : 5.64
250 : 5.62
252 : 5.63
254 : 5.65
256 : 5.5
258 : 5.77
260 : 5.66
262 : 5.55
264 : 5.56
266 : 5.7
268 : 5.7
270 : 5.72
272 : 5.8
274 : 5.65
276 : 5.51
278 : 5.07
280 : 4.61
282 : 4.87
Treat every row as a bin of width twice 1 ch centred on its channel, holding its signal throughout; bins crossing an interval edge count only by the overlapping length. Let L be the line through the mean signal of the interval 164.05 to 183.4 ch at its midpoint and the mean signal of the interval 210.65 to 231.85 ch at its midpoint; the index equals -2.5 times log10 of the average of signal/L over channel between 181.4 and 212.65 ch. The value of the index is -0.18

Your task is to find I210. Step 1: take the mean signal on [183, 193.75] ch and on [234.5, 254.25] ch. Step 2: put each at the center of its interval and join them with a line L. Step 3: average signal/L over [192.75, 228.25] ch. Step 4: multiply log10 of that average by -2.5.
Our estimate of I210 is -0.15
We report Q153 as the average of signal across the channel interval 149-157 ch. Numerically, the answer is 4.93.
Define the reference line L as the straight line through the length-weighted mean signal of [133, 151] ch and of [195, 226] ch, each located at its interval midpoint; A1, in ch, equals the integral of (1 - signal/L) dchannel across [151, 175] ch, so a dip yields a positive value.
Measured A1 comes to 9.8 ch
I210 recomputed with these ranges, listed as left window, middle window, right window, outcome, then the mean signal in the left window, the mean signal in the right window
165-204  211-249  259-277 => -0.180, 4.15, 5.65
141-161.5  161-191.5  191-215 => 0.469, 4.96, 5.71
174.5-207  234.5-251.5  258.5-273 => -0.038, 4.75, 5.67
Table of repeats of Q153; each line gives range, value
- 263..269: 5.65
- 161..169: 2.91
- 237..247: 5.54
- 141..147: 5.65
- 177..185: 3.73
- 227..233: 5.53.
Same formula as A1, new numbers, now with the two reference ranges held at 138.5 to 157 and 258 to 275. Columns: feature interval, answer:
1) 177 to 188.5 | 2.99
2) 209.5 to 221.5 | -1.90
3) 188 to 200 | 0.41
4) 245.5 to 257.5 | 0.04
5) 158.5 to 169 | 4.43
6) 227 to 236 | 0.02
